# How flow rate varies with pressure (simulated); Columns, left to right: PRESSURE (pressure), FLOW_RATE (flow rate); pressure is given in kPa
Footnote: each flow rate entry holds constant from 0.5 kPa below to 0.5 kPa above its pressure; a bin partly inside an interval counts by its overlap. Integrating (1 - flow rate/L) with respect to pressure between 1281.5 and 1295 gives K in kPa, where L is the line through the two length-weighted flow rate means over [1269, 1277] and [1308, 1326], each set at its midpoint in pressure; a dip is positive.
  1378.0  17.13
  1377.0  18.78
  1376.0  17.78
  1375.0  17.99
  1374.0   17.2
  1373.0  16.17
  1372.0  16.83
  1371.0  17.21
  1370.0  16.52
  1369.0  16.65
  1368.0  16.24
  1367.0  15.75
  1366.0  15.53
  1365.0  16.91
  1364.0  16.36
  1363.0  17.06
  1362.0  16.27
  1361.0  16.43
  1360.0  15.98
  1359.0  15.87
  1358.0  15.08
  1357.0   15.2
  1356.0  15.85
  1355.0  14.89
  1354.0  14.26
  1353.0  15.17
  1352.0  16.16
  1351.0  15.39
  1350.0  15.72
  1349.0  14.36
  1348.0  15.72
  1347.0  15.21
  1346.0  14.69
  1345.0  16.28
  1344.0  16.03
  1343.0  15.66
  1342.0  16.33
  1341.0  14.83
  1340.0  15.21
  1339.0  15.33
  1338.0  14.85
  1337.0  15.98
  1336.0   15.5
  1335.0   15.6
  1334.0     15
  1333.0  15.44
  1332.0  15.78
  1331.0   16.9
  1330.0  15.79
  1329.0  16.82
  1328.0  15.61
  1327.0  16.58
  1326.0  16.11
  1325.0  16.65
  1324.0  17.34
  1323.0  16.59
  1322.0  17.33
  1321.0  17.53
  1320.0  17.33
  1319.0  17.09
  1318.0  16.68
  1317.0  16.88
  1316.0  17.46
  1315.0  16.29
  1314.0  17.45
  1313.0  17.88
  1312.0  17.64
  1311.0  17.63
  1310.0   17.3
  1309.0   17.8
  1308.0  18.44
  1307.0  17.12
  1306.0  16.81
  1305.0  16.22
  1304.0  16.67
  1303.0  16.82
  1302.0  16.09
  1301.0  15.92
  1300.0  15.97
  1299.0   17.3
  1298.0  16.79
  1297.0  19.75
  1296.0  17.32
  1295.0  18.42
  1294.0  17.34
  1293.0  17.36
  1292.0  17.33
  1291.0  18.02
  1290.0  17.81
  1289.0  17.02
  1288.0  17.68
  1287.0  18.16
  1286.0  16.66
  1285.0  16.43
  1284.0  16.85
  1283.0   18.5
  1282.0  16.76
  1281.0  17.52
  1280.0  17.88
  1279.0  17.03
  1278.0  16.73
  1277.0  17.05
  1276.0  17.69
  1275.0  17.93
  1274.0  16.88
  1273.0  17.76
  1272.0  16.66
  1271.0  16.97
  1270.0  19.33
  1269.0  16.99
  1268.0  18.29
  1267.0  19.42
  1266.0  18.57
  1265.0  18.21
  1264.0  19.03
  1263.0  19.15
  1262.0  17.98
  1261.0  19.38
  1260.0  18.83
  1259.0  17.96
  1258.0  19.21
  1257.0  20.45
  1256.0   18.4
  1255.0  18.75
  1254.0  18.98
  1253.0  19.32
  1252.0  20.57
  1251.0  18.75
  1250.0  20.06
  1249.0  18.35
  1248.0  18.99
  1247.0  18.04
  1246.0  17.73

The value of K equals 0.0 kPa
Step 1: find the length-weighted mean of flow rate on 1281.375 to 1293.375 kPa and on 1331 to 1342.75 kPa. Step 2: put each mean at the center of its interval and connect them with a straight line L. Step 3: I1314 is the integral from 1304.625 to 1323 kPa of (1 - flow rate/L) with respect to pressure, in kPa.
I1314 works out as -1.0 kPa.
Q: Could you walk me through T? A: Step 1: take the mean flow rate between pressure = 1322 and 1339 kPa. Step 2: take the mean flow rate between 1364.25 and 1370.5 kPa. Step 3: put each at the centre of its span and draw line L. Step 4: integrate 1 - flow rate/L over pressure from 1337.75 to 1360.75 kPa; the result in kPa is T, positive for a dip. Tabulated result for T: 1.1 kPa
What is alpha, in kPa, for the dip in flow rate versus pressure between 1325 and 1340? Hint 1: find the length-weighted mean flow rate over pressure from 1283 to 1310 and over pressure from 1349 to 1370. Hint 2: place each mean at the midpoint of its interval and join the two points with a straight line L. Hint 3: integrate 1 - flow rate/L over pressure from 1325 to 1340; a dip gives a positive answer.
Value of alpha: 0.6 kPa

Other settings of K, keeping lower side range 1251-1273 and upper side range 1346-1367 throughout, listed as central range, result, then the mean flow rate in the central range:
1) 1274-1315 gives 0.73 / 17.3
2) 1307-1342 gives 0.27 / 16.6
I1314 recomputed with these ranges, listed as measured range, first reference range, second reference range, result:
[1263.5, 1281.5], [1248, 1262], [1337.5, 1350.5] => 0.59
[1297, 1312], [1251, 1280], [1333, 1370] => 0.07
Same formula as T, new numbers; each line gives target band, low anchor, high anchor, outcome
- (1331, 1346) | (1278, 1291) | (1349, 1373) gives 0.7 kPa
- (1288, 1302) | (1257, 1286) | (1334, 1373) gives -0.1 kPa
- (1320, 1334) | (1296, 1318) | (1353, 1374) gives 0.2 kPa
